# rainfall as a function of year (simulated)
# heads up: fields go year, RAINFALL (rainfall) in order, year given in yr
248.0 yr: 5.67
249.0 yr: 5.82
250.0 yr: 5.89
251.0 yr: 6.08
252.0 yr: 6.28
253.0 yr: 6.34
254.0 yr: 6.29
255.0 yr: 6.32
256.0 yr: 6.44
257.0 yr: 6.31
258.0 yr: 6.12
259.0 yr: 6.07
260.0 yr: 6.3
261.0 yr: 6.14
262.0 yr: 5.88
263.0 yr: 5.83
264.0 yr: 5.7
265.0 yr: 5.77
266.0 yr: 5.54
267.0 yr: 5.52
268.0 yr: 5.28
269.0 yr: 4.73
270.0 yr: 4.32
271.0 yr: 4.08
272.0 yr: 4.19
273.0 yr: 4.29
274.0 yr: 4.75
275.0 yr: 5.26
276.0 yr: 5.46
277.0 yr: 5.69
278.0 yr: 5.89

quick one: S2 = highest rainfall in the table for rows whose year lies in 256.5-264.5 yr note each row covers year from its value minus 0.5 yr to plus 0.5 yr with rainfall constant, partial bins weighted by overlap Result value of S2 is 6.31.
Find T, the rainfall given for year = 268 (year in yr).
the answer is 5.28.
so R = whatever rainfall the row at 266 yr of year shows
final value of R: 5.54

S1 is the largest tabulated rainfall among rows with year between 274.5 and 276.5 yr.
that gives 5.46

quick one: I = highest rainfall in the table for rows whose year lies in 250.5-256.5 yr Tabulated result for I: 6.44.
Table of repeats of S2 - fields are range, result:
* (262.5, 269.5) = 5.83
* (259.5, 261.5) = 6.3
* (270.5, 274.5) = 4.75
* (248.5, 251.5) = 6.08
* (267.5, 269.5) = 5.28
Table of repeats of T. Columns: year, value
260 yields 6.3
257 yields 6.31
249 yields 5.82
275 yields 5.26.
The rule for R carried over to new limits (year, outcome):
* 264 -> 5.7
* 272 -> 4.19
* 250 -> 5.89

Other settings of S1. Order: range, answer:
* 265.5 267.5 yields 5.54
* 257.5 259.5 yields 6.12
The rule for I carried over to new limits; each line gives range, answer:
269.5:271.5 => 4.32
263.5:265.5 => 5.77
